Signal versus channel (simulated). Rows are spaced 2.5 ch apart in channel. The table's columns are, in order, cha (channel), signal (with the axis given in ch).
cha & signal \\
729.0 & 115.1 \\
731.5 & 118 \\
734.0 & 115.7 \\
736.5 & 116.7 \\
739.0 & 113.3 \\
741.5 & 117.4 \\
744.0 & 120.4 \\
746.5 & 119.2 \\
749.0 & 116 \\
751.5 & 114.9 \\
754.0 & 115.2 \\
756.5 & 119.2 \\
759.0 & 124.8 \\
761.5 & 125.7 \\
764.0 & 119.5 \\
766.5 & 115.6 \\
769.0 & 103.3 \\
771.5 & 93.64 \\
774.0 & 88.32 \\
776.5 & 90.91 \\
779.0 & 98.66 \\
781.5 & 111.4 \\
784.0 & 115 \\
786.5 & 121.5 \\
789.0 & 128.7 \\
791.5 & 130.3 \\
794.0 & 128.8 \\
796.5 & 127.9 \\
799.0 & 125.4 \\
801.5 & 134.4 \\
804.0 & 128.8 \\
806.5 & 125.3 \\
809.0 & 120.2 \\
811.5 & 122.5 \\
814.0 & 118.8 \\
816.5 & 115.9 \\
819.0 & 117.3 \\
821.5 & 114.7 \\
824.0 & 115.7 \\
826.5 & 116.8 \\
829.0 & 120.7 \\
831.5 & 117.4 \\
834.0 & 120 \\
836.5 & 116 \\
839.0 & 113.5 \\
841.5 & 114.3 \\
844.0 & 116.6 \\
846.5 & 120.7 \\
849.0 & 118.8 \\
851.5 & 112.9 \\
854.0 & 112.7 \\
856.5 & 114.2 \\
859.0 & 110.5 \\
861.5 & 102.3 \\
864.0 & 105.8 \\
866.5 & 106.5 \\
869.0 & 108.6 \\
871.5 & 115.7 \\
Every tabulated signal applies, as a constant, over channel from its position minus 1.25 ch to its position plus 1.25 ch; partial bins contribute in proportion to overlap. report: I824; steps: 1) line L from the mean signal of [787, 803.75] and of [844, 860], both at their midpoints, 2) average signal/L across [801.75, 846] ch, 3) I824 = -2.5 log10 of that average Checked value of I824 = 0.03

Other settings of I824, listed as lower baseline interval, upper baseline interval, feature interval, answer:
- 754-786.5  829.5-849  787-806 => -0.147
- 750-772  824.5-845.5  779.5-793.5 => -0.043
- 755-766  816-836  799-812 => -0.068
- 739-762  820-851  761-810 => 0.013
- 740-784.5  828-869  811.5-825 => -0.039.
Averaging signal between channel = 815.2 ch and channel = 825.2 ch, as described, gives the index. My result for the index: 116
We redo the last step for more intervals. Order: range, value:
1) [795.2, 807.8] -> 128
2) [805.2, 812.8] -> 123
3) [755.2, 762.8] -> 123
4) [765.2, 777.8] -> 98.4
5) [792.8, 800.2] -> 127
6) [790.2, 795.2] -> 130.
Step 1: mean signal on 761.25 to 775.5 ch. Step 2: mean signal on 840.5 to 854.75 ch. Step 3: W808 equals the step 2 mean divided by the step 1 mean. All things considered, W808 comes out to 1.09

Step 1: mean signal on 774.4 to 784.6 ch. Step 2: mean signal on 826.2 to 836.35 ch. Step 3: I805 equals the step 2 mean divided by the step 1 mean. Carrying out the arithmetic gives 1.2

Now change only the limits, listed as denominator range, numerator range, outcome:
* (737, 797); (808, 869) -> 1.00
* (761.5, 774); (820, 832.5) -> 1.09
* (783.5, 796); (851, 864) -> 0.87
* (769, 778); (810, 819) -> 1.28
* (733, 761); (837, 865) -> 0.96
